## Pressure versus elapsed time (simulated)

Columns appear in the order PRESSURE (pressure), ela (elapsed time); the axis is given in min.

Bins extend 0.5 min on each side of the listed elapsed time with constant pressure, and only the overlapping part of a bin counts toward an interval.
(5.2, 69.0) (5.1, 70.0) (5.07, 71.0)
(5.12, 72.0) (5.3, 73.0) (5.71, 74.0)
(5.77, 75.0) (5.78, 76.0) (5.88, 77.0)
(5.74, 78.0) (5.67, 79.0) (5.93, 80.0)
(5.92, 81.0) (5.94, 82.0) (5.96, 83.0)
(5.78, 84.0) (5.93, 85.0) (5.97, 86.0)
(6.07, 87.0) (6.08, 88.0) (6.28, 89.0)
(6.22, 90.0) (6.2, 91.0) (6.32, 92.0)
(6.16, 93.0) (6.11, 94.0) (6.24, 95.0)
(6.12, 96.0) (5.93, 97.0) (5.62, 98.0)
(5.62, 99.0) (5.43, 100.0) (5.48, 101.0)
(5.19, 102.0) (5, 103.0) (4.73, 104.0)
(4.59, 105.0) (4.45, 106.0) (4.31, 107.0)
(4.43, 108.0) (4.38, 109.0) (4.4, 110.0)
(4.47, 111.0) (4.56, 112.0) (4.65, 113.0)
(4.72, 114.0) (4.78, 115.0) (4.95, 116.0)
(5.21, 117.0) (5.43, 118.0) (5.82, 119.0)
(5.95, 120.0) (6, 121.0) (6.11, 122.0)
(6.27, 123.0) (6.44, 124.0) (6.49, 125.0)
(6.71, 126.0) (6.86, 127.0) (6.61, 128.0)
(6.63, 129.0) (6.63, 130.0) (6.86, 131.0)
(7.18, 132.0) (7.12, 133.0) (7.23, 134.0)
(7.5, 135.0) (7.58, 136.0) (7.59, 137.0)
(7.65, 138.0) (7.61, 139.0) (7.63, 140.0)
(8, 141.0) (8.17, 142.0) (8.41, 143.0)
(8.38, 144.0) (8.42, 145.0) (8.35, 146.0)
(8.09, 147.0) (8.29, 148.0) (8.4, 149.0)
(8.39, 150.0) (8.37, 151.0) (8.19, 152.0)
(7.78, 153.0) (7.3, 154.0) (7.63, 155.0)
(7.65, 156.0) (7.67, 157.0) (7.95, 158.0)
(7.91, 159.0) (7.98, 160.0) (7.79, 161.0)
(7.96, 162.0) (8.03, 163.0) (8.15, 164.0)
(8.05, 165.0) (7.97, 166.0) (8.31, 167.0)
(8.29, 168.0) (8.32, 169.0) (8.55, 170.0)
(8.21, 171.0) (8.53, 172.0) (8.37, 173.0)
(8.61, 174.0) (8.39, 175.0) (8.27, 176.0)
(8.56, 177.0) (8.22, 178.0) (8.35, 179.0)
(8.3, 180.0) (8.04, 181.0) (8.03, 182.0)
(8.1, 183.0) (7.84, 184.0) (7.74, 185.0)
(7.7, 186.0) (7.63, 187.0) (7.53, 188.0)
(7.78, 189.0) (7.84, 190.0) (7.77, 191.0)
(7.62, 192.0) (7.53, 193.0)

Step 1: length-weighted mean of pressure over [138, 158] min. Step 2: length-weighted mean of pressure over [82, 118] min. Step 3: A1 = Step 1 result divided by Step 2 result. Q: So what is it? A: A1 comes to 1.49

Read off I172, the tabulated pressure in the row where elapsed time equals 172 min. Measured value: 8.53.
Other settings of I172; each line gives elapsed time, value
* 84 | 5.78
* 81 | 5.92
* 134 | 7.23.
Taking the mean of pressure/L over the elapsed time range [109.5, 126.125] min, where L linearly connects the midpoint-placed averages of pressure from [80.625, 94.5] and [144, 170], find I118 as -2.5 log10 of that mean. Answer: 0.267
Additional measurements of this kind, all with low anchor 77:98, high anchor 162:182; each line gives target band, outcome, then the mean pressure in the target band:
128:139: 0.01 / 7.19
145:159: -0.04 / 8.02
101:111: 0.37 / 4.65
